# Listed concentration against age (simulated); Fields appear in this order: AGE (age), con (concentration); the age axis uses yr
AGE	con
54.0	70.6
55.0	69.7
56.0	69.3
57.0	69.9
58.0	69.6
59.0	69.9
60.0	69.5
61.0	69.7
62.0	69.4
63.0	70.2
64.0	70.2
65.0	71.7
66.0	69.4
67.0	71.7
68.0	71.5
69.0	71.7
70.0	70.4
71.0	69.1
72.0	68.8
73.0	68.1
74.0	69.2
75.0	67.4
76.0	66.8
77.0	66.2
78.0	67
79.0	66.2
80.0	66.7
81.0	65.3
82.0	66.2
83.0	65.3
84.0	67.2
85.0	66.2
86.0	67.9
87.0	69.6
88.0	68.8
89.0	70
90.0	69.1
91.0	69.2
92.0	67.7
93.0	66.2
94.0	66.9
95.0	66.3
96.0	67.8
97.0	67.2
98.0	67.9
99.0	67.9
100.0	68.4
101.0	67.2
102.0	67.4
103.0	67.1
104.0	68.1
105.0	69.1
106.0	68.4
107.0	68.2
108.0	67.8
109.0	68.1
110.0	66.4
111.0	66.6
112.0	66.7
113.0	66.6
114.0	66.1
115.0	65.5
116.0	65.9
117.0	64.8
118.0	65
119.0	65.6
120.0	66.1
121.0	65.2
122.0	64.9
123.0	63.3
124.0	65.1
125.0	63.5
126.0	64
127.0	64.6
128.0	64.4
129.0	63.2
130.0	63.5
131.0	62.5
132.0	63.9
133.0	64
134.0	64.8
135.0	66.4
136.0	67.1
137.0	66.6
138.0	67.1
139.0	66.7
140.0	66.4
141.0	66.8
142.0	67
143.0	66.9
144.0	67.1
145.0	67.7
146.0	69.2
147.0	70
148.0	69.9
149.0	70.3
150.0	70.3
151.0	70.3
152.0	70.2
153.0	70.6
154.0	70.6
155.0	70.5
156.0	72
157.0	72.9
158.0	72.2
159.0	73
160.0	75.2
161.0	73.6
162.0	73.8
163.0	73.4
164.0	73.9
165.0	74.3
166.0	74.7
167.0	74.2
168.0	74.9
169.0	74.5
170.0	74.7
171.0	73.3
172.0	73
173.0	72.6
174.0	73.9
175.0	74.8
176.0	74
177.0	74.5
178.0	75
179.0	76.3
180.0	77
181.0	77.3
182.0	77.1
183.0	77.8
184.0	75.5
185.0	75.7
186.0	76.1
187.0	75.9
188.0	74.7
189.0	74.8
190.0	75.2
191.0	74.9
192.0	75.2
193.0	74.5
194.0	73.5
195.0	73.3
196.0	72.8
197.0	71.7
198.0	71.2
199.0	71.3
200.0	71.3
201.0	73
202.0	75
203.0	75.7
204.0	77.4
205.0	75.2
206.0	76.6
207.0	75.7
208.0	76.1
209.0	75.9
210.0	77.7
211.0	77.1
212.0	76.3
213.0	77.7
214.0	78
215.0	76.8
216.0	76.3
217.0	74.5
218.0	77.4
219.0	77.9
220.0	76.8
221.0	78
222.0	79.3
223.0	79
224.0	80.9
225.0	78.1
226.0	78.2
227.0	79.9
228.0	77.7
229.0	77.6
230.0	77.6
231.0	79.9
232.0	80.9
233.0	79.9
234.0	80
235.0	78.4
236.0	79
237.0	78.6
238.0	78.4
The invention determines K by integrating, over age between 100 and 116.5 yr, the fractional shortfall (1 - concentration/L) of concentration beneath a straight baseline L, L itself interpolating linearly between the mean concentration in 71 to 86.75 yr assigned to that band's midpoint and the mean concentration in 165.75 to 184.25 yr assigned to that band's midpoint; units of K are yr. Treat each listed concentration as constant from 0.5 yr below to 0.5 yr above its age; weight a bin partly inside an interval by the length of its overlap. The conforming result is 0.54 yr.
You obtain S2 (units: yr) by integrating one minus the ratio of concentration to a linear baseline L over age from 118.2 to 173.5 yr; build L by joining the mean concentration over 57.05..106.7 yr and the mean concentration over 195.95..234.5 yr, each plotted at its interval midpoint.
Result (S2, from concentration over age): 2.67 yr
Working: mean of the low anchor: 68.4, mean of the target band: 68.9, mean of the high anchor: 76.8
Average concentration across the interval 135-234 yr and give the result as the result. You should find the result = 74.1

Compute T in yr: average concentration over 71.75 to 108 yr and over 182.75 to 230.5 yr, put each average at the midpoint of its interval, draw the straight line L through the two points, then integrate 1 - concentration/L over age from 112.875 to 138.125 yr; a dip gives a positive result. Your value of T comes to 1.88 yr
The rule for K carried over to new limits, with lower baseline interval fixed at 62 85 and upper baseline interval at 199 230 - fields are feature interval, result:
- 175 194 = -0.1 yr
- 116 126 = 0.9 yr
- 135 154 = 1.1 yr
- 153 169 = 0.1 yr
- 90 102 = 0.4 yr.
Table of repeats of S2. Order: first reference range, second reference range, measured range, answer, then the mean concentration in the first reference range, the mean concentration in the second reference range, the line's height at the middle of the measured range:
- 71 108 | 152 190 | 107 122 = 0.7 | 67.6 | 74.2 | 69.6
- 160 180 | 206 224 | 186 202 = 0.5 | 74.3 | 77.2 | 75.8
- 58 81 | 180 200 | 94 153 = 4.0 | 69.1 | 74.6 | 71.6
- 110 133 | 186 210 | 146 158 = -0.3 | 64.9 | 74.5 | 68.7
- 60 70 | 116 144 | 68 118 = 0.5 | 70.5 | 65.2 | 68.2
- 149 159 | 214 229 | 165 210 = -0.2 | 71.1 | 77.9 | 74.5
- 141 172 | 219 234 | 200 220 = 0.2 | 71.6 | 78.8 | 77.2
